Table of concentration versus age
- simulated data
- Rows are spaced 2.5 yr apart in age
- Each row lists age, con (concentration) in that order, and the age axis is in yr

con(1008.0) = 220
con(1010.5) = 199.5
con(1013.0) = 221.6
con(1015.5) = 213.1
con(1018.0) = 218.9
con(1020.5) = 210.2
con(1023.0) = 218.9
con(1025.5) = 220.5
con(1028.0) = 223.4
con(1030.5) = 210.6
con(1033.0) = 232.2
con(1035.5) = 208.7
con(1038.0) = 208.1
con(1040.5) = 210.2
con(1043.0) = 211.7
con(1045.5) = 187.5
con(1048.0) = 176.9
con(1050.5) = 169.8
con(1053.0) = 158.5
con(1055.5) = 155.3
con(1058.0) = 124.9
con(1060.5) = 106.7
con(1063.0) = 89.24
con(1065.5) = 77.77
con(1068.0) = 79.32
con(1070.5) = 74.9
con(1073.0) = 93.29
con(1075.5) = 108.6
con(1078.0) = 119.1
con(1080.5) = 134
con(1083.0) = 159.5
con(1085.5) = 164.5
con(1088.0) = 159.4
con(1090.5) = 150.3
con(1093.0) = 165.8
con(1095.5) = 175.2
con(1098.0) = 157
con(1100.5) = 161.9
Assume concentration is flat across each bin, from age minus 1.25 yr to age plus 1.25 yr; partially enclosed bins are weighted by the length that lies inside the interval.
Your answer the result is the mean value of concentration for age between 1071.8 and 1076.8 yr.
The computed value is 101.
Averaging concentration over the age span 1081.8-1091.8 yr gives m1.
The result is 158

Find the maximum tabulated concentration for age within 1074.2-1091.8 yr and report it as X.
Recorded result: 164.5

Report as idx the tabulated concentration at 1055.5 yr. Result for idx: 155.3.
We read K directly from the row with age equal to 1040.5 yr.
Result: 210.2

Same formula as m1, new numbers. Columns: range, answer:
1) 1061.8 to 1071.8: 80.3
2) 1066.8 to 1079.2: 95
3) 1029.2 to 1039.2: 215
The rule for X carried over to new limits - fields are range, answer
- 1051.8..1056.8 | 158.5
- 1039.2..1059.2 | 211.7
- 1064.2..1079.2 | 119.1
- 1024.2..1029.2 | 223.4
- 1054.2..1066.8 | 155.3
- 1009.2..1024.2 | 221.6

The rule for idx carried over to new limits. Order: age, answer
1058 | 124.9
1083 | 159.5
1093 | 165.8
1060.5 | 106.7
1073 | 93.29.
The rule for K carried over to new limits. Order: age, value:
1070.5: 74.9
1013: 221.6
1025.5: 220.5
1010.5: 199.5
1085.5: 164.5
